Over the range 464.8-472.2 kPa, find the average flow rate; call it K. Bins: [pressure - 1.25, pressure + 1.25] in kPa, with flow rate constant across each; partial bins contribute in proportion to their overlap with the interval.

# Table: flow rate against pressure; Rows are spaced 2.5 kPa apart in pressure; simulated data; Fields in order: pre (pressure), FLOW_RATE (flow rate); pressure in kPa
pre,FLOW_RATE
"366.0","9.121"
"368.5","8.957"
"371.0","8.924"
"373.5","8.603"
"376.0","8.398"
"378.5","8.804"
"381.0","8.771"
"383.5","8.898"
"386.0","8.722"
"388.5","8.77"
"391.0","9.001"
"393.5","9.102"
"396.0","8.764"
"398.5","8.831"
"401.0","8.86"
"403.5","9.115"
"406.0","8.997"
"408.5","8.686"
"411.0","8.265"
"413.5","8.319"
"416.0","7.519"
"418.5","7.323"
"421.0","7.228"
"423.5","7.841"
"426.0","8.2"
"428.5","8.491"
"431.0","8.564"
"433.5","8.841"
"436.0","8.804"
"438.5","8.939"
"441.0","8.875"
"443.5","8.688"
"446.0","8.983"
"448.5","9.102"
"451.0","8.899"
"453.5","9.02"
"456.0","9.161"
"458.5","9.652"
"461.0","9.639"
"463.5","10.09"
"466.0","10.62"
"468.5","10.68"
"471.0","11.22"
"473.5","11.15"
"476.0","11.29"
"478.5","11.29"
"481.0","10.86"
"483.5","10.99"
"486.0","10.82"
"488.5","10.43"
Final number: 10.8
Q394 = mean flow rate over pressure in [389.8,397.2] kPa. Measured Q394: 8.96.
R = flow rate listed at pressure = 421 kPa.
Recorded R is 7.228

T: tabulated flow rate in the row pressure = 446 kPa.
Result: 8.983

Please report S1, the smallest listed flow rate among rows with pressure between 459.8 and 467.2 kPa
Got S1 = 9.639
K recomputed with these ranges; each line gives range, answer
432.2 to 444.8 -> 8.83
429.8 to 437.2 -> 8.74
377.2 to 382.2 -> 8.78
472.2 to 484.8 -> 11.1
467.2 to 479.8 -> 11.1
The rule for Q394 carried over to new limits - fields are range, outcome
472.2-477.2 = 11.2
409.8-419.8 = 7.85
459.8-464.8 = 9.87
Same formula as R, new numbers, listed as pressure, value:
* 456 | 9.161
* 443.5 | 8.688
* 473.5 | 11.15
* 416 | 7.519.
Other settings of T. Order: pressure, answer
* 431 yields 8.564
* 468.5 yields 10.68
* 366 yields 9.121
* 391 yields 9.001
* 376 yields 8.398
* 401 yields 8.86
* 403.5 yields 9.115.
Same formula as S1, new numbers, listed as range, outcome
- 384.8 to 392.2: 8.722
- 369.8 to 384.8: 8.398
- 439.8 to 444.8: 8.688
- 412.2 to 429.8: 7.228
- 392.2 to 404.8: 8.764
